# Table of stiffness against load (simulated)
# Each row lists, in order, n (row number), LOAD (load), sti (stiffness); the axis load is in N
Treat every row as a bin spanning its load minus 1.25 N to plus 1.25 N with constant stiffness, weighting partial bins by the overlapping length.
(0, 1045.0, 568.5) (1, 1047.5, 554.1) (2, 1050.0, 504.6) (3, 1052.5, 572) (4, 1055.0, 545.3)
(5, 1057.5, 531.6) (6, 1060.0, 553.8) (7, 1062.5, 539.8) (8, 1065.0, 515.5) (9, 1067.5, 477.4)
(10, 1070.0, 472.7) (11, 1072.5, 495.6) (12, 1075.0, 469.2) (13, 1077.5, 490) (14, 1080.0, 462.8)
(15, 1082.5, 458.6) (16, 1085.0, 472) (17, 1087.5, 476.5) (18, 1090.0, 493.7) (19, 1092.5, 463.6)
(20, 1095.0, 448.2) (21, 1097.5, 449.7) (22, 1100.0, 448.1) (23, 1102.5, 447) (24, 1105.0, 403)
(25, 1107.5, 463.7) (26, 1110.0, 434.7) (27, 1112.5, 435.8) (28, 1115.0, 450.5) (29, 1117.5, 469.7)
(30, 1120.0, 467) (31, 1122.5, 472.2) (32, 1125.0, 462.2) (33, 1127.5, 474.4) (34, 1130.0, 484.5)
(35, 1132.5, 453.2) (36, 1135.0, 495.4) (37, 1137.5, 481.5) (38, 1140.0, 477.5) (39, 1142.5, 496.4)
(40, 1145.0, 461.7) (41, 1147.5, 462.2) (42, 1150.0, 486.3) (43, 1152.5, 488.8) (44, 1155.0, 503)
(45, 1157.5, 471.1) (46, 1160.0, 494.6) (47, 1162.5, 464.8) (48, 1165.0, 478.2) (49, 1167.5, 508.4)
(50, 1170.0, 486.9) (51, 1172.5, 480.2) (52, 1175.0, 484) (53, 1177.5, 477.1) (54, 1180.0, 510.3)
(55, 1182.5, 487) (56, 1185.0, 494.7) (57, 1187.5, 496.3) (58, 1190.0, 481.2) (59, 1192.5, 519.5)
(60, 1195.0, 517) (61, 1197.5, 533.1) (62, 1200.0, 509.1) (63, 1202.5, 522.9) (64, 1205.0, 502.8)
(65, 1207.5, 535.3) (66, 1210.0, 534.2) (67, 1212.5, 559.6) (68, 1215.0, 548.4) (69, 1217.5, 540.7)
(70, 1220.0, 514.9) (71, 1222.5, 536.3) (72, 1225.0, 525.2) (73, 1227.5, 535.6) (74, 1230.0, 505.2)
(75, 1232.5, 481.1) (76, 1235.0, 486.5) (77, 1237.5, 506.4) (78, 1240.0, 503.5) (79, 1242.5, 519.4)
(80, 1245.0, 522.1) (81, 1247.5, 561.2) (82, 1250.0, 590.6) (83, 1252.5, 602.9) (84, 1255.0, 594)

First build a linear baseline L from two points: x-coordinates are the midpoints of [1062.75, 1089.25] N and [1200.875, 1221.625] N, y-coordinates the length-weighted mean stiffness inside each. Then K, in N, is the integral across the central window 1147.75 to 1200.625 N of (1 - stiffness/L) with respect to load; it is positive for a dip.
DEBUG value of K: 2.6 N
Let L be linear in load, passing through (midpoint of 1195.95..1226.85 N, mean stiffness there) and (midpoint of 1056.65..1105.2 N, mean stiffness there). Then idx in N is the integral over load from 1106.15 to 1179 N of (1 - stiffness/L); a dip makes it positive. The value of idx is 4.2 N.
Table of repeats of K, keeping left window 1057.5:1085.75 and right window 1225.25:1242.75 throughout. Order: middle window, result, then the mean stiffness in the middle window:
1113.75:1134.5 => 1.24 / 468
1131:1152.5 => 0.92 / 478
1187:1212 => -0.69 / 517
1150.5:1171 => 0.55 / 487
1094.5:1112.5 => 1.98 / 441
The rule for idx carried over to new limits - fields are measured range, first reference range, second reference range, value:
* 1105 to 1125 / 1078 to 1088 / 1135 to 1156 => 0.9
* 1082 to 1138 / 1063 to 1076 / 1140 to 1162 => 2.9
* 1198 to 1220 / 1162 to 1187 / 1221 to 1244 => -1.3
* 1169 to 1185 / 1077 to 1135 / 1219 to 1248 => 0.1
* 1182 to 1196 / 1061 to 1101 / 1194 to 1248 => 0.3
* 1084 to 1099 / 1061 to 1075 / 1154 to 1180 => 0.9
